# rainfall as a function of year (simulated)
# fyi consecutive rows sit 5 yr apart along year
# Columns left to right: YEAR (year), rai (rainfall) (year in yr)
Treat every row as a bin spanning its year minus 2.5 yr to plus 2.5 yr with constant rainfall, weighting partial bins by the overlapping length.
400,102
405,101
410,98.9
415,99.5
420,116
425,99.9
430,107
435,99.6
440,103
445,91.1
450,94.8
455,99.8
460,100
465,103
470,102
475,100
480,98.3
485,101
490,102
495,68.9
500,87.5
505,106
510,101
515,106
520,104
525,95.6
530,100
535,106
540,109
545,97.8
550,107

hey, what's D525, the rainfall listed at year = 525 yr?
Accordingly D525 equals 95.6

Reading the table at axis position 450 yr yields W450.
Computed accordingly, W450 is 94.8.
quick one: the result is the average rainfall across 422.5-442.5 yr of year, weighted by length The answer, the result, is 102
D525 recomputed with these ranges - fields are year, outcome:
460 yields 100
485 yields 101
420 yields 116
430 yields 107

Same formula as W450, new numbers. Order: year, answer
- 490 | 102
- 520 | 104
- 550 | 107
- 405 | 101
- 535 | 106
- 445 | 91.1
